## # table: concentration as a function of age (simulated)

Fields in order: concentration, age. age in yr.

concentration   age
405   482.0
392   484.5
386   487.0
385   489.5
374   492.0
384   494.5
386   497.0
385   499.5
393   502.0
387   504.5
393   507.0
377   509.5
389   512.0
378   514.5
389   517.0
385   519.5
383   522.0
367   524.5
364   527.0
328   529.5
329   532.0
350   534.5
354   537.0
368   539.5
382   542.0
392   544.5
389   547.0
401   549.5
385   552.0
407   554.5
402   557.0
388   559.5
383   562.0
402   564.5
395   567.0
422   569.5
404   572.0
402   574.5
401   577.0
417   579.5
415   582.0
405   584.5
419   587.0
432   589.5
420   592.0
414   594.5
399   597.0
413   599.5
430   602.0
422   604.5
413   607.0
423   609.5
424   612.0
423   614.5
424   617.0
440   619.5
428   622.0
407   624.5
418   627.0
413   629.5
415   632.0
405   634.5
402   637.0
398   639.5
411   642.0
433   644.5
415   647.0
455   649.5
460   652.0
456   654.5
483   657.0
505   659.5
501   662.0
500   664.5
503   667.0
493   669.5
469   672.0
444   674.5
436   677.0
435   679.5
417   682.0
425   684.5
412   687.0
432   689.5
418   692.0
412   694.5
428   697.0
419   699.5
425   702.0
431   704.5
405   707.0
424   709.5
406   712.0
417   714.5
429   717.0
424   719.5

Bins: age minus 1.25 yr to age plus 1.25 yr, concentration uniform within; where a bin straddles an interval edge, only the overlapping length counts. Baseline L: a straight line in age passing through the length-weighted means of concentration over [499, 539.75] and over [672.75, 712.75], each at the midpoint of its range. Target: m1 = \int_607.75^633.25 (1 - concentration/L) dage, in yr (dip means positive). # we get -1.2 yr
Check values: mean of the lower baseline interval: 372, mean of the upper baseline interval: 424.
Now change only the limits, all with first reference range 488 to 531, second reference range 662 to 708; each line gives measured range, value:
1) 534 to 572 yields 0.5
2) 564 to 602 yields -0.6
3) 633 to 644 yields 0.5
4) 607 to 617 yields -0.2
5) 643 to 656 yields -0.5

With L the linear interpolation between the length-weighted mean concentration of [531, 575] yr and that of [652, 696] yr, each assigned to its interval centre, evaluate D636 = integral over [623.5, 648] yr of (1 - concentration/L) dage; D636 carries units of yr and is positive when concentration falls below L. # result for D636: 1.2 yr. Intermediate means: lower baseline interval 386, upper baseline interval 455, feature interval 412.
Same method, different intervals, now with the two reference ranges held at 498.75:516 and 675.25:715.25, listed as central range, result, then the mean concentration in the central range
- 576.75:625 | -1.8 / 419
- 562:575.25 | -0.2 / 403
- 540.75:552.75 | 0.1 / 390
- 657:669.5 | -2.5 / 499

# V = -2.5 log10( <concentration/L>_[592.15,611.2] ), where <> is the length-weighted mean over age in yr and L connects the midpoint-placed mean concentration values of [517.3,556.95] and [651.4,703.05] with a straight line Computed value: -0.02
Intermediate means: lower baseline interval 374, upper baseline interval 451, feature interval 417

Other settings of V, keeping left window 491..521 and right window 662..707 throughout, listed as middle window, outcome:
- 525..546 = 0.10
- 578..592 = -0.02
